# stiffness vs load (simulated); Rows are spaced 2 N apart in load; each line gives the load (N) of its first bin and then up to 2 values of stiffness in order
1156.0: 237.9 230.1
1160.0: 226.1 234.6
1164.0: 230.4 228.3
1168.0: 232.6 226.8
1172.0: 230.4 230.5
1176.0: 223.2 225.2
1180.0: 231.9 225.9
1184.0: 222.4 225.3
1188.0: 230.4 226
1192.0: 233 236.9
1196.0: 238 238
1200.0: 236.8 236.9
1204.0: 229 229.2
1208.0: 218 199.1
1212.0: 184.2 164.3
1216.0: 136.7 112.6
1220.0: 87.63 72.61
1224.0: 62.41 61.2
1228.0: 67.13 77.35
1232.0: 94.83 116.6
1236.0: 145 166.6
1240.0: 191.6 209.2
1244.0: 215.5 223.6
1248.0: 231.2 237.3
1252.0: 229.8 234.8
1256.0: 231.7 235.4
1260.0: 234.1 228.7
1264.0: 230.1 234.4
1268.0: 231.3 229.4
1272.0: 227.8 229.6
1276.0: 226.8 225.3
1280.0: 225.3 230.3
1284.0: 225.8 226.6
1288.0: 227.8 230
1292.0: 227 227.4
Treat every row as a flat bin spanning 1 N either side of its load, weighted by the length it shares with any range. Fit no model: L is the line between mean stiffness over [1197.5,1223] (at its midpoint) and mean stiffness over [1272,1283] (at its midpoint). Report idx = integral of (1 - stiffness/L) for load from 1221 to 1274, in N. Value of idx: 6.74 N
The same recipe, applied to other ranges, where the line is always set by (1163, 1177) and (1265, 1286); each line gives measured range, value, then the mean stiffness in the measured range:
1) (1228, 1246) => 6.09 N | 151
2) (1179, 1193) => 0.06 N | 228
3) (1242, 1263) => -0.06 N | 229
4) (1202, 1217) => 2.07 N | 197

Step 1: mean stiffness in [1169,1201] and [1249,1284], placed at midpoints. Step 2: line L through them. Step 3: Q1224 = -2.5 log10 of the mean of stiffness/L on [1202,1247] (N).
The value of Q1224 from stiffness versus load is 0.46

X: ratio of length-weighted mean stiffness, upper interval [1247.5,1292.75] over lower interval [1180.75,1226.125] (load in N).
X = 1.21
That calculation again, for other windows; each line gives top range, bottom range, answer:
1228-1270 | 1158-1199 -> 0.86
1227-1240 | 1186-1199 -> 0.50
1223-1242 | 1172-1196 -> 0.50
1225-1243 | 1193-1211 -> 0.55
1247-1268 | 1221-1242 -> 2.11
